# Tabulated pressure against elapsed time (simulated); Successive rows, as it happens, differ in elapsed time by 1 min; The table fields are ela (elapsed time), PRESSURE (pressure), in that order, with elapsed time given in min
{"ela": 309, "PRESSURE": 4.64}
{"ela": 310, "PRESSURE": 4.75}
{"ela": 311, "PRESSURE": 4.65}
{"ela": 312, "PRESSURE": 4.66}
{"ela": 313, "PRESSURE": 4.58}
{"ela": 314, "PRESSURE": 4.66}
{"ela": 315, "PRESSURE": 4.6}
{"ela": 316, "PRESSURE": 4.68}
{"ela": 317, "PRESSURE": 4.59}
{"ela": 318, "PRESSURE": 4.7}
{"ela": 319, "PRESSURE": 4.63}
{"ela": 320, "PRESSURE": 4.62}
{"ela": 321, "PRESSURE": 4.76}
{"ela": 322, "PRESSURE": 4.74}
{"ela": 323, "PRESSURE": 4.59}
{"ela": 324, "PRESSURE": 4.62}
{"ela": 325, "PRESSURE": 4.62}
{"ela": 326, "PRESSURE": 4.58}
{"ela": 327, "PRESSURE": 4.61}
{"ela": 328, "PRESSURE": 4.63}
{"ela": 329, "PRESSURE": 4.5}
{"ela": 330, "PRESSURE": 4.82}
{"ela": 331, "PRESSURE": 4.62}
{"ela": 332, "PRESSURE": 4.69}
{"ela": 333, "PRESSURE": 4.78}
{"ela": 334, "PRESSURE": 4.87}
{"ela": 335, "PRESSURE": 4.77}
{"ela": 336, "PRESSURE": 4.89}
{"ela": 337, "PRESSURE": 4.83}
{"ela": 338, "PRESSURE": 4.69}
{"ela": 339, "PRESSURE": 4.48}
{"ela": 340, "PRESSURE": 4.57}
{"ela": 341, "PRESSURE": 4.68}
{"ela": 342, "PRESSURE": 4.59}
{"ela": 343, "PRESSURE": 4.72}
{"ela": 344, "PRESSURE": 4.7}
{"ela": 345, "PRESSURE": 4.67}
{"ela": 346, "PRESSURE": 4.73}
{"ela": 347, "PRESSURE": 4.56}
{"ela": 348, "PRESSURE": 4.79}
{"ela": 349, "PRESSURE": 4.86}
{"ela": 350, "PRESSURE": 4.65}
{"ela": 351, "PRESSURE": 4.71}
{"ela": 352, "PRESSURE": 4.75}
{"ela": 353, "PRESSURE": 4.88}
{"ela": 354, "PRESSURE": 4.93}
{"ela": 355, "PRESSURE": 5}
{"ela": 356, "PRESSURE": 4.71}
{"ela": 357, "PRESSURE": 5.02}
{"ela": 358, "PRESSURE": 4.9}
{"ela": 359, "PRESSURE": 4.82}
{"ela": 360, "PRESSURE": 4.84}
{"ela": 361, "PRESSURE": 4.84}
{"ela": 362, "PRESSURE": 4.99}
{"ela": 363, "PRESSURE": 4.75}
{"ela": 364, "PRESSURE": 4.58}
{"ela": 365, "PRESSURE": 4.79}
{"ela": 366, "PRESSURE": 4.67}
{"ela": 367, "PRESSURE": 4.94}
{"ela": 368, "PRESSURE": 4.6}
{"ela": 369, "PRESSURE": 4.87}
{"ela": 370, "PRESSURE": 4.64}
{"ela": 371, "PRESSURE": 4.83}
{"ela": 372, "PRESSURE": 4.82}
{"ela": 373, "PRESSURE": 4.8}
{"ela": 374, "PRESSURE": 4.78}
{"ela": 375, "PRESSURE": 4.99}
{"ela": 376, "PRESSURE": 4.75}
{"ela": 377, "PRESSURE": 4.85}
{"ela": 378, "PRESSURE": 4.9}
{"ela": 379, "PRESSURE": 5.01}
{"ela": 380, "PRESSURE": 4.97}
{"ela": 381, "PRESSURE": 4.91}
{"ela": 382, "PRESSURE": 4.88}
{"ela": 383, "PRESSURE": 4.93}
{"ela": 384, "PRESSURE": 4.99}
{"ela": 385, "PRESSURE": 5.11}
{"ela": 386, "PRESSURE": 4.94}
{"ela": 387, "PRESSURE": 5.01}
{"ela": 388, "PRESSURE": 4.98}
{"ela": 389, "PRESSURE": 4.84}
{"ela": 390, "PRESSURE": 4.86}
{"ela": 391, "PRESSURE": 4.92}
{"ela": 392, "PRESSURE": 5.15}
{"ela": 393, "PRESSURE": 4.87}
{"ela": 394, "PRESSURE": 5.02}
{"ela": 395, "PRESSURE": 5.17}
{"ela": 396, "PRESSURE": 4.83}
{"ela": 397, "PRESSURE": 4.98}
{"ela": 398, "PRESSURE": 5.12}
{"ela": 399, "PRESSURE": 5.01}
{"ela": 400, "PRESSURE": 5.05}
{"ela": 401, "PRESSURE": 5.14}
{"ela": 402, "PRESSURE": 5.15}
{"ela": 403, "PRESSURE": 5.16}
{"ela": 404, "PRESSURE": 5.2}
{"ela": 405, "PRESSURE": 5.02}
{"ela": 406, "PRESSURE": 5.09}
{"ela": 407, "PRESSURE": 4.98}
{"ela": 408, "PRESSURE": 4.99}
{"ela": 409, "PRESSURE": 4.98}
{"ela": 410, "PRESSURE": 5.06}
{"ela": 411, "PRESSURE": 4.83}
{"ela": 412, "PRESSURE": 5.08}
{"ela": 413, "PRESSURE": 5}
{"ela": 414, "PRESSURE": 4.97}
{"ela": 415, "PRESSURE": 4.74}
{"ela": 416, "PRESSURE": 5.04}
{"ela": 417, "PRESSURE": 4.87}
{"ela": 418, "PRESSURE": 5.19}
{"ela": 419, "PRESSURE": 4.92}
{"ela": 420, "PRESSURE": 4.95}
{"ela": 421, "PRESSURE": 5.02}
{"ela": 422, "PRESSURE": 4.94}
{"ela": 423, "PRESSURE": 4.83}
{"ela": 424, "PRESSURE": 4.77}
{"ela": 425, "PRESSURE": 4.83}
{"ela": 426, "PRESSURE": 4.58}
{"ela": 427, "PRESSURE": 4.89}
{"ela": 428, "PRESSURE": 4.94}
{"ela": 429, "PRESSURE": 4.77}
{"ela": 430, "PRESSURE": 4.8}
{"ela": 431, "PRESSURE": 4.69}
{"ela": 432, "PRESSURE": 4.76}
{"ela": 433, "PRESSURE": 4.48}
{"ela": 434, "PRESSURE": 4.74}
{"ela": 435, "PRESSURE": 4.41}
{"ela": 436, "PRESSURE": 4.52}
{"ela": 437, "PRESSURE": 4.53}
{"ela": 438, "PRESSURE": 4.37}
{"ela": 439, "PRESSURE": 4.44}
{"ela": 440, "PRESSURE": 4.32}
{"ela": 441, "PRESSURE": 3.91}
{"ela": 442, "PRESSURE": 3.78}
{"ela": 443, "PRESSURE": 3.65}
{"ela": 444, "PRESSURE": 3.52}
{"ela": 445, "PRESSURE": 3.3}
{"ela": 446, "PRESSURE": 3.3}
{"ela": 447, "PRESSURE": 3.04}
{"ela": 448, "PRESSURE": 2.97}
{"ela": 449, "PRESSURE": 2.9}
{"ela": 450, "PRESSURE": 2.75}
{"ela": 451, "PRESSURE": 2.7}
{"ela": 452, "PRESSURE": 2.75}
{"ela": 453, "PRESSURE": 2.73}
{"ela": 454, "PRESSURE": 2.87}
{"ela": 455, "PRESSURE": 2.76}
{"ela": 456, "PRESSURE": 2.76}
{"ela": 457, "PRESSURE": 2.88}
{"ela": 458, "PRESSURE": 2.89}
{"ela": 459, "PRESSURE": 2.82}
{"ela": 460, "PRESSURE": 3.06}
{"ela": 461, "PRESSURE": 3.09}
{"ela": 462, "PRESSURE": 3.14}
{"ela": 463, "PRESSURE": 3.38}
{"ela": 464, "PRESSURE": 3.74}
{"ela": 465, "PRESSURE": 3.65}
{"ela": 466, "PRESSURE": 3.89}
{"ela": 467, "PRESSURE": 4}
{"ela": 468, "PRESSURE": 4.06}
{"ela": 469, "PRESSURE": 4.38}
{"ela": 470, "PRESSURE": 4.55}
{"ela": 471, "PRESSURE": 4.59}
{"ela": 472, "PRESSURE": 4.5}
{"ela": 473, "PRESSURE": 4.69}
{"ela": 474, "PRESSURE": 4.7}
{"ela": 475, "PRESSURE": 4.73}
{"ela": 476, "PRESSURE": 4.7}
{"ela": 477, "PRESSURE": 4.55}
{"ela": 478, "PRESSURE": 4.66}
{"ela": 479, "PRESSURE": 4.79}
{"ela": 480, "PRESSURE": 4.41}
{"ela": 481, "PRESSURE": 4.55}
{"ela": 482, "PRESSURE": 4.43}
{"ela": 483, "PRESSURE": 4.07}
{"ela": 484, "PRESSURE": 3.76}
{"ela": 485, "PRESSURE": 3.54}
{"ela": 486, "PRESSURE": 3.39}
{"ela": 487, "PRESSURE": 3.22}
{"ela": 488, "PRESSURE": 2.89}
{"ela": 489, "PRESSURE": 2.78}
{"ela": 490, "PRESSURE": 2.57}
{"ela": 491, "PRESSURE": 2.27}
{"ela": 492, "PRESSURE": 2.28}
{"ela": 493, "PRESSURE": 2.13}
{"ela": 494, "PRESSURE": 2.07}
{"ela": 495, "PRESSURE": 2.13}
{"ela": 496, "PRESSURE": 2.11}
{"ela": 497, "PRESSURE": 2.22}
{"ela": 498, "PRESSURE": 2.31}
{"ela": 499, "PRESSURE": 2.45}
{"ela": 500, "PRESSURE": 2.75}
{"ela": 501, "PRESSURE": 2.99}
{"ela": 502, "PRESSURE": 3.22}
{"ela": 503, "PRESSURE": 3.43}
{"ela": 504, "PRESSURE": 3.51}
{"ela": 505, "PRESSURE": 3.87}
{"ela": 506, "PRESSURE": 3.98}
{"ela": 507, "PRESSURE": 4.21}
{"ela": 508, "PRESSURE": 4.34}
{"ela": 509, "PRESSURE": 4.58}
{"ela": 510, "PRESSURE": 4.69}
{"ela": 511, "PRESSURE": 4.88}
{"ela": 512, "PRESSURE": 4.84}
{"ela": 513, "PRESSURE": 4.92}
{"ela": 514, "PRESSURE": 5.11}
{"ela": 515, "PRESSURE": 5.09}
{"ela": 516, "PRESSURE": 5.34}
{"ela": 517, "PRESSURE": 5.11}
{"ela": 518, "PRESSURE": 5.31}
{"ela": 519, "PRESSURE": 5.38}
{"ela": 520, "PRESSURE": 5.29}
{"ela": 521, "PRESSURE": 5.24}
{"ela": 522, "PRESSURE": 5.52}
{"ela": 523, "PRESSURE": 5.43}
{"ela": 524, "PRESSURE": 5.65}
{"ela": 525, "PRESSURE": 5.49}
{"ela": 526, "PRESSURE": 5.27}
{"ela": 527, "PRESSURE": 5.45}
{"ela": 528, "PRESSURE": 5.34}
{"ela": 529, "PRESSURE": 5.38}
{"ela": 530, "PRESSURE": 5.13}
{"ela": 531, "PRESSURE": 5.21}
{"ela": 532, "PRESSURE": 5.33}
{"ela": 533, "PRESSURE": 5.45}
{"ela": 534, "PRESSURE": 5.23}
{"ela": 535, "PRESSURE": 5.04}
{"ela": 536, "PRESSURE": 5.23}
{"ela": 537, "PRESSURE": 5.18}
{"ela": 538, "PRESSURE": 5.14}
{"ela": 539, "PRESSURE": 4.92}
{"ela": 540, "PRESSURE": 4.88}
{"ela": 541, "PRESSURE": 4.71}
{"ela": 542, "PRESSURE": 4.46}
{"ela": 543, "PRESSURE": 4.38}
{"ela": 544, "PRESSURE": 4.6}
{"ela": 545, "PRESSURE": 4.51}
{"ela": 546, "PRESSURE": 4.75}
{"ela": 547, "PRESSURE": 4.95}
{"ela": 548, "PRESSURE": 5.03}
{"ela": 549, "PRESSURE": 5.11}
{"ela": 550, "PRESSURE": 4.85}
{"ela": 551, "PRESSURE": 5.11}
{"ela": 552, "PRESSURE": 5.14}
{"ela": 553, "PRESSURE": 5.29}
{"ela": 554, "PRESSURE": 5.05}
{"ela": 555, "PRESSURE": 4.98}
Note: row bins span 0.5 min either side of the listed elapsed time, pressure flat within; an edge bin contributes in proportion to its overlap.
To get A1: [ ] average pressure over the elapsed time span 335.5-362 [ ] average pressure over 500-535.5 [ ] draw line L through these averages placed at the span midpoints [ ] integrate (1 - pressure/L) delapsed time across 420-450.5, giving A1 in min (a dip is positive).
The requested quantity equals 3.58 min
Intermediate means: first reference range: 4.77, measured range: 4.24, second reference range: 4.83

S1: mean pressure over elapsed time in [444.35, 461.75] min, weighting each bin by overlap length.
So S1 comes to 2.92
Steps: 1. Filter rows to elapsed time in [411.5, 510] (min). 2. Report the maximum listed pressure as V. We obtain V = 5.19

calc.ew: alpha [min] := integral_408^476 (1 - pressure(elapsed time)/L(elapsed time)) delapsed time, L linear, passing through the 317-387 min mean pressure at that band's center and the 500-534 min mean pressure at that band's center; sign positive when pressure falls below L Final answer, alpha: 9.5 min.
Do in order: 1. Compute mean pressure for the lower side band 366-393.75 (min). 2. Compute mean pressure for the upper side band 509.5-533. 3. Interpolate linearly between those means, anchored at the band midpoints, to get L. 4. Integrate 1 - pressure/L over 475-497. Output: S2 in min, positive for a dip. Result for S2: 7.5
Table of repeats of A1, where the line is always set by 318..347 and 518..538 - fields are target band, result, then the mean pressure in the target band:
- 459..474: 3.6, 3.9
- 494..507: 5.7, 2.93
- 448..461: 5.7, 2.84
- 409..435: 0.6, 4.86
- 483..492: 3.7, 3.07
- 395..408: -0.4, 5.06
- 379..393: -0.3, 4.96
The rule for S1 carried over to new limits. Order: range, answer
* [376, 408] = 5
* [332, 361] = 4.76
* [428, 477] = 3.81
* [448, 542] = 4.04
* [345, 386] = 4.83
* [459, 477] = 4.03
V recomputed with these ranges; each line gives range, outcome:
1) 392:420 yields 5.2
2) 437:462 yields 4.53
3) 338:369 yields 5.02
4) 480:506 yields 4.55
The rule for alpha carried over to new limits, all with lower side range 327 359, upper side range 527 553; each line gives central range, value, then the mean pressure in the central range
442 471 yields 9.5 min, 3.3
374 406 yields -1.2 min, 4.99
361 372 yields 0.0 min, 4.77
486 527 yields 8.6 min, 3.93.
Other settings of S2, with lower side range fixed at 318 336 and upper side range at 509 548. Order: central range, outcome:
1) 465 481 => 1.68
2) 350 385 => -0.59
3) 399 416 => -0.64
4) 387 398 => -0.36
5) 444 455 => 4.42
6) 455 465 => 3.75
